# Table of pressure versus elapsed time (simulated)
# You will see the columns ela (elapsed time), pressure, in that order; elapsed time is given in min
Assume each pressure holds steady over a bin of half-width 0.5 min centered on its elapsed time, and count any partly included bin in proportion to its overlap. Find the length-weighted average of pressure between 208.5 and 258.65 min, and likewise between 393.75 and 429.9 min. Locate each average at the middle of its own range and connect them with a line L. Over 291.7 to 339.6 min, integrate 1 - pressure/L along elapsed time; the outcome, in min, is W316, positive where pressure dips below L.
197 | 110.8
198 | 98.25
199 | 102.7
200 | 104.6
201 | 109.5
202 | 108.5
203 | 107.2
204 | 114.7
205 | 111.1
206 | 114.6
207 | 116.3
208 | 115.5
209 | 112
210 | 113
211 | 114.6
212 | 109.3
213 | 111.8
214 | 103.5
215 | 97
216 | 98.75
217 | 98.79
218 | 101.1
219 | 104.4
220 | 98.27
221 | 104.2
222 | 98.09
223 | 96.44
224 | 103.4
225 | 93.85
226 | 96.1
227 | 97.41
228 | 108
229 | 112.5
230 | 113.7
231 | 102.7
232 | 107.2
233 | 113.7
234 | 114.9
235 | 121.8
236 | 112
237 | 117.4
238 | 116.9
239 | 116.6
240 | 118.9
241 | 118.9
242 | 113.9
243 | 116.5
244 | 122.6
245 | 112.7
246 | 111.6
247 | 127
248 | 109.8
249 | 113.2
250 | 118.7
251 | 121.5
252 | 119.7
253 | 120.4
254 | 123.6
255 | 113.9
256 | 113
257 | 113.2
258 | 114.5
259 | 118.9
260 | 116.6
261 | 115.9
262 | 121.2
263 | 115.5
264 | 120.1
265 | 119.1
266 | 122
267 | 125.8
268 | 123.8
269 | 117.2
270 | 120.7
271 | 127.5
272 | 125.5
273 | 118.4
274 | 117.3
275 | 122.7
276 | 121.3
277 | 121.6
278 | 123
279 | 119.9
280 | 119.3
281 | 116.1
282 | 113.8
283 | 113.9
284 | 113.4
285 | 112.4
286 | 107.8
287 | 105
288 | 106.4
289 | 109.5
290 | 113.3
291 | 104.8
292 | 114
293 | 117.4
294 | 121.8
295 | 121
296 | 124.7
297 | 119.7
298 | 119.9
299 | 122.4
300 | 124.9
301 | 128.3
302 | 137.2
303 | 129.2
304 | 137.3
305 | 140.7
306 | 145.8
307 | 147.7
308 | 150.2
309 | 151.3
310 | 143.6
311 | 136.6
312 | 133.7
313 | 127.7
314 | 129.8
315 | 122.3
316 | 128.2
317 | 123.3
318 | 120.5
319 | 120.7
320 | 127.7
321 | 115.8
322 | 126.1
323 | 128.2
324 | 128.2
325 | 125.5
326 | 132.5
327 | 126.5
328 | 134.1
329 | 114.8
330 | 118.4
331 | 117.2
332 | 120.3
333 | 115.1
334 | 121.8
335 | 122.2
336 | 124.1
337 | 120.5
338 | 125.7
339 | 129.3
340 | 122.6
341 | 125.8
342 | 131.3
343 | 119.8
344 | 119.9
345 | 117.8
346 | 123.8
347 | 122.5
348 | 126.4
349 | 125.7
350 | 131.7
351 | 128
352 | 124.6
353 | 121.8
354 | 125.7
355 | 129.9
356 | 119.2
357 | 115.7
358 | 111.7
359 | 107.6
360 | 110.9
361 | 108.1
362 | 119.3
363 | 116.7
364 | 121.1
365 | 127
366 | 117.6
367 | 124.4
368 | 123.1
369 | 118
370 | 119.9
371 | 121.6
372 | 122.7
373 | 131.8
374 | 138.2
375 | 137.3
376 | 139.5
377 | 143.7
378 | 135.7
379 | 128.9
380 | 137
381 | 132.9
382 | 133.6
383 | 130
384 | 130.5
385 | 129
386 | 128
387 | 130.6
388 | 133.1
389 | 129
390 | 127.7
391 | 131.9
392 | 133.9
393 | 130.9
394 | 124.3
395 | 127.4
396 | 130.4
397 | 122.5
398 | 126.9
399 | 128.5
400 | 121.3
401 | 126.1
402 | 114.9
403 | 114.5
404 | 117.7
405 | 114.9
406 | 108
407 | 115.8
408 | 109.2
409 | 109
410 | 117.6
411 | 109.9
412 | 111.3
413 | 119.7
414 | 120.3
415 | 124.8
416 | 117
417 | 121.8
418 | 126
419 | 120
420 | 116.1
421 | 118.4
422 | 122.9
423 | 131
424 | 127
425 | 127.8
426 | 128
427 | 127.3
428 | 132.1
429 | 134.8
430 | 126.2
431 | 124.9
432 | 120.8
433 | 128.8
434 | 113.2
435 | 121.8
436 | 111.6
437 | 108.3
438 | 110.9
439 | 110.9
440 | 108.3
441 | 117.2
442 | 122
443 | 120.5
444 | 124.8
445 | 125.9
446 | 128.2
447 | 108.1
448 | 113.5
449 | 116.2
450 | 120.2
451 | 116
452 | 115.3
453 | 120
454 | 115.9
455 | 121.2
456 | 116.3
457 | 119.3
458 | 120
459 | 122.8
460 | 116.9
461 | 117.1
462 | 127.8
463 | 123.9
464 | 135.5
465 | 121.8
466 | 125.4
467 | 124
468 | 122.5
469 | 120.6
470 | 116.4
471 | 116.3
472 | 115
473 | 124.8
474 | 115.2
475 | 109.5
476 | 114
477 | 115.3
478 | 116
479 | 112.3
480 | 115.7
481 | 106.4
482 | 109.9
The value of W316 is -4.9 min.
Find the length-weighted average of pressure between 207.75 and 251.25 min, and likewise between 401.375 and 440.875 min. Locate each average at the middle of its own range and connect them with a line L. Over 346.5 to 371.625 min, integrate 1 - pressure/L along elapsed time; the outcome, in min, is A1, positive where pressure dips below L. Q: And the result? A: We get -1.0 min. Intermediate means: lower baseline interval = 110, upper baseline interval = 119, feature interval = 121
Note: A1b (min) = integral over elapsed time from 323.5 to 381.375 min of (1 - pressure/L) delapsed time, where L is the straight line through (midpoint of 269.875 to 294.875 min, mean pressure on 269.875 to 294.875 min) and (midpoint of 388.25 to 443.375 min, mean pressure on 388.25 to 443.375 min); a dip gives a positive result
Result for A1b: -2.6 min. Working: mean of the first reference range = 116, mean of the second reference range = 121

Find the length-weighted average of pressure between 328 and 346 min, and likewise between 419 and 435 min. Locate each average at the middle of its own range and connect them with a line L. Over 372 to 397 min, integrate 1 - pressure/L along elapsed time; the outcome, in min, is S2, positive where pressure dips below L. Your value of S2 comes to -1.7 min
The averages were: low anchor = 122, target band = 132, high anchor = 125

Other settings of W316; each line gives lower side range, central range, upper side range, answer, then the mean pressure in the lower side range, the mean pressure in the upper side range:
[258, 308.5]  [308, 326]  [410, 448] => -1.2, 121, 121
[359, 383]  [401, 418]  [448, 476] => 1.0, 126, 120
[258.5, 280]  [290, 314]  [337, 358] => -1.6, 121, 124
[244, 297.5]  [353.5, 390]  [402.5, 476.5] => -2.2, 117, 119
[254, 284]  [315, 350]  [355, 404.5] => -0.3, 119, 126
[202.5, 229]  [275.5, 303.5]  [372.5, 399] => -0.3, 105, 132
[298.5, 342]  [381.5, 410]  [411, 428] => -0.1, 128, 122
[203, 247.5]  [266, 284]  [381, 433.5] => -1.1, 110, 124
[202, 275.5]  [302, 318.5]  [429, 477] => -2.9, 113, 119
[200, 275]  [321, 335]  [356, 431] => -0.5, 113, 124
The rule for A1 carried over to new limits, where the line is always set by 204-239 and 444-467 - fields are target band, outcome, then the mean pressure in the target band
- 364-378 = -1.48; 128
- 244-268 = -1.85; 118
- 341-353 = -1.06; 125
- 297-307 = -1.78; 132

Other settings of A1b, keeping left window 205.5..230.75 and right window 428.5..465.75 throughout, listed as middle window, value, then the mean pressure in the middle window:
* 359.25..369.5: -0.3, 118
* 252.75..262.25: -0.8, 117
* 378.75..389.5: -1.4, 131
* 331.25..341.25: -0.9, 123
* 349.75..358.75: -0.7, 122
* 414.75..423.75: -0.3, 122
